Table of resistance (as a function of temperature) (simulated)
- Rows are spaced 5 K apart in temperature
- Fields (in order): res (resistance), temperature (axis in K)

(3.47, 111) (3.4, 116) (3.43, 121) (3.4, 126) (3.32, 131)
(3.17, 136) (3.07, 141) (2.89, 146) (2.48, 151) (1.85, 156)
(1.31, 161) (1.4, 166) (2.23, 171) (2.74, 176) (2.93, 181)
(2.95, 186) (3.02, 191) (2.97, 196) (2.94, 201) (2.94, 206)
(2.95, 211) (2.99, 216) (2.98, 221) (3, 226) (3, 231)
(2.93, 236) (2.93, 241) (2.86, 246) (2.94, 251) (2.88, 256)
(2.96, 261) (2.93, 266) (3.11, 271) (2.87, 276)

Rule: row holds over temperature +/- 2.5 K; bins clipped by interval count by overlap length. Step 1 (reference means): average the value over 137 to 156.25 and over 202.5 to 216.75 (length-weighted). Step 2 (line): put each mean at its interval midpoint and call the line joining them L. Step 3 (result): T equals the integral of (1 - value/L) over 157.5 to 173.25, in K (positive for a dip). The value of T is 6.4 K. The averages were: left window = 2.7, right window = 2.95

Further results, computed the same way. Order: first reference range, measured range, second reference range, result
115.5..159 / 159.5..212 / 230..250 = 6.3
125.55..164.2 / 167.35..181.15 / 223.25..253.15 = 1.3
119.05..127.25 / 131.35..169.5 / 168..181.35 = 8.0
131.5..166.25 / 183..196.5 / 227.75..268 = -1.8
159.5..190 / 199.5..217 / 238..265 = -2.5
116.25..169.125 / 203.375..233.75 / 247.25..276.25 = -1.4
